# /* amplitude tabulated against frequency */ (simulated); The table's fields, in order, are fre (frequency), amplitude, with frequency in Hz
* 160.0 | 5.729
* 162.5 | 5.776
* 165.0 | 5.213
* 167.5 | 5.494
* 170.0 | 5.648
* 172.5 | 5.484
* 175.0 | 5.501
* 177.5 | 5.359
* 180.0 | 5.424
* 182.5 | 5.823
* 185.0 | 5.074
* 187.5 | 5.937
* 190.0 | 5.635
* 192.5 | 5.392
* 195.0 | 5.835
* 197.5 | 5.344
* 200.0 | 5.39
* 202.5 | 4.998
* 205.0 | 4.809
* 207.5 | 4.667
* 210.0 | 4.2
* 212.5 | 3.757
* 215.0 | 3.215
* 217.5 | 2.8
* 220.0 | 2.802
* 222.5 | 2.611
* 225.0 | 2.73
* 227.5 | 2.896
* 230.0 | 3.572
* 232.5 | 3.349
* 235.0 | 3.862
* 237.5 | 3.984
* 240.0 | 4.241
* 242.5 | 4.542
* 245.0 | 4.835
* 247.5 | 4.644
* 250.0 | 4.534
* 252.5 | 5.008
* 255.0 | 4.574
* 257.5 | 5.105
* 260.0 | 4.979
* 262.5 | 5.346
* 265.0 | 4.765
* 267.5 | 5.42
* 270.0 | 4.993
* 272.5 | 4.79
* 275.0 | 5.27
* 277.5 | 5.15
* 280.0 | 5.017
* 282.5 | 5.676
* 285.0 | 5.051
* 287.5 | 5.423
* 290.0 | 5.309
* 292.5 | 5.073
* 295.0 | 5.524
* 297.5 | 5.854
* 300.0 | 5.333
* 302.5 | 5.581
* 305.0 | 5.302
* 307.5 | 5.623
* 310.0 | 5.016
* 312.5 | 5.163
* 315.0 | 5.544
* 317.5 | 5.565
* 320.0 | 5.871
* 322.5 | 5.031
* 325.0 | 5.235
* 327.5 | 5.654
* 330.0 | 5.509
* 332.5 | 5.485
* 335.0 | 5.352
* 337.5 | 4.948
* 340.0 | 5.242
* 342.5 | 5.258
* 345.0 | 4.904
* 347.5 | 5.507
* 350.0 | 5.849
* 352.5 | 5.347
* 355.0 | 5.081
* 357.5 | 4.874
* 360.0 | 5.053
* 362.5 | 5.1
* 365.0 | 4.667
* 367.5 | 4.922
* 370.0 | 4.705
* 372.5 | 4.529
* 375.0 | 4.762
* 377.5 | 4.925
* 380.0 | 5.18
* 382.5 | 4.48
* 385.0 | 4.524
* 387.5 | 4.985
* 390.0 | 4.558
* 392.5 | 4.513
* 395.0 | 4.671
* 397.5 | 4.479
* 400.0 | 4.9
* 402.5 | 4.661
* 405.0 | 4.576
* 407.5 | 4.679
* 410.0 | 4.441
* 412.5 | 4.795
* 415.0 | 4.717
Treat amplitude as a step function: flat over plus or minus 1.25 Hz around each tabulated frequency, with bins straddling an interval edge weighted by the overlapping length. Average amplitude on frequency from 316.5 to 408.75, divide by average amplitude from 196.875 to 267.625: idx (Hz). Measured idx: 1.2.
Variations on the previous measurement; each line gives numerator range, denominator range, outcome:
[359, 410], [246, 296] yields 0.93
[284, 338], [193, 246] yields 1.34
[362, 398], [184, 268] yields 1.07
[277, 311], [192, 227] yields 1.30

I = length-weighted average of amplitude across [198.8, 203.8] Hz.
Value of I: 5.19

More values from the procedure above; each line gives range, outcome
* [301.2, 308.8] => 5.5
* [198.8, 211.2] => 4.81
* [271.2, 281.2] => 5.06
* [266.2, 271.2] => 5.2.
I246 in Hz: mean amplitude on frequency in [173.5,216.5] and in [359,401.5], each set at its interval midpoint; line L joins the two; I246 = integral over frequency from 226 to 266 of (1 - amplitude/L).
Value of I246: 4.9 Hz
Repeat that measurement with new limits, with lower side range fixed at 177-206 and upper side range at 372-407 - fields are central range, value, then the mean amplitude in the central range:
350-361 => -0.8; 5.18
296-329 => -3.1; 5.45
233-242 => 2.1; 4.02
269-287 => -0.1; 5.15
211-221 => 4.0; 3.18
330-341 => -0.9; 5.29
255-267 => 0.3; 5.02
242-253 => 1.1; 4.7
